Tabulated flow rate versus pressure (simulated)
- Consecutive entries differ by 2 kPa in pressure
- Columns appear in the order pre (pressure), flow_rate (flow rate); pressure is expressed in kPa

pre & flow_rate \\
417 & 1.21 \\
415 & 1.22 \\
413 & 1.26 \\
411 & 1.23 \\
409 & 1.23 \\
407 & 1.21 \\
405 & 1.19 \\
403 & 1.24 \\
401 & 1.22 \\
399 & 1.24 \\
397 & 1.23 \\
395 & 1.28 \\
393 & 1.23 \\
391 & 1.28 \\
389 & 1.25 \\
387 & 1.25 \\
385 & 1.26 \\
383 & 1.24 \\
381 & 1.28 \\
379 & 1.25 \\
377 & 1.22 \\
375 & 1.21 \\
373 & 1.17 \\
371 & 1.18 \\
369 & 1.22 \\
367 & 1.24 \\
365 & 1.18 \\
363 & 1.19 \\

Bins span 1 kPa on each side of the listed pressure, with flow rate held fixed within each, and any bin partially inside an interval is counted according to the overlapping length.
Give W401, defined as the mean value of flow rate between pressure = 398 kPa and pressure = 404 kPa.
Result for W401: 1.23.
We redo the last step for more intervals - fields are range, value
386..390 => 1.25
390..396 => 1.26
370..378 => 1.19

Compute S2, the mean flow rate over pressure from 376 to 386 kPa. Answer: 1.25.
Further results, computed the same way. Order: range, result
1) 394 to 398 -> 1.25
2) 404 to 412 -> 1.21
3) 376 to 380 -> 1.23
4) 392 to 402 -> 1.24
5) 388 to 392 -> 1.27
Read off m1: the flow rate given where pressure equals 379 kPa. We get 1.25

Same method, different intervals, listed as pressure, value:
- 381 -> 1.28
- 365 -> 1.18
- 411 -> 1.23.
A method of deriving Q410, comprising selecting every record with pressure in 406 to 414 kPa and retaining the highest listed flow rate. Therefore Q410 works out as 1.26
